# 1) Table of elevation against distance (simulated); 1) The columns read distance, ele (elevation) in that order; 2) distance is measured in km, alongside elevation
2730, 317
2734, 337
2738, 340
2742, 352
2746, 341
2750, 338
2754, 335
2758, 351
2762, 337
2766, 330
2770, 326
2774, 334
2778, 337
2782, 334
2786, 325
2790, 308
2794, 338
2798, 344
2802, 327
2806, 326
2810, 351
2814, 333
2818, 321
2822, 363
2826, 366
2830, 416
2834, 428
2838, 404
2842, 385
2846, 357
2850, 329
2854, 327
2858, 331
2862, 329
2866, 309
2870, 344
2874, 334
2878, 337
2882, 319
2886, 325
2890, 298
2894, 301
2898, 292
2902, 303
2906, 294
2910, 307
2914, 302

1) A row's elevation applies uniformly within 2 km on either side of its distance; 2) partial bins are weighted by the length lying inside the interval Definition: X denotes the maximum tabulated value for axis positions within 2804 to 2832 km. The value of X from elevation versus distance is 416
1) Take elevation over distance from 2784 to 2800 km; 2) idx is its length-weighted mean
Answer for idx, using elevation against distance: 329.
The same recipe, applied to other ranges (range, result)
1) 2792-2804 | 336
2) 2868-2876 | 339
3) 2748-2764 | 340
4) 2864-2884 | 329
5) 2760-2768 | 334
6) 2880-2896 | 311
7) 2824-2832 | 391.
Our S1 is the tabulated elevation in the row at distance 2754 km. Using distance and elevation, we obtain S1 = 335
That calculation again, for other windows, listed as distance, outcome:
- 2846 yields 357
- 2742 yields 352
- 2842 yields 385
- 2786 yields 325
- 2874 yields 334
